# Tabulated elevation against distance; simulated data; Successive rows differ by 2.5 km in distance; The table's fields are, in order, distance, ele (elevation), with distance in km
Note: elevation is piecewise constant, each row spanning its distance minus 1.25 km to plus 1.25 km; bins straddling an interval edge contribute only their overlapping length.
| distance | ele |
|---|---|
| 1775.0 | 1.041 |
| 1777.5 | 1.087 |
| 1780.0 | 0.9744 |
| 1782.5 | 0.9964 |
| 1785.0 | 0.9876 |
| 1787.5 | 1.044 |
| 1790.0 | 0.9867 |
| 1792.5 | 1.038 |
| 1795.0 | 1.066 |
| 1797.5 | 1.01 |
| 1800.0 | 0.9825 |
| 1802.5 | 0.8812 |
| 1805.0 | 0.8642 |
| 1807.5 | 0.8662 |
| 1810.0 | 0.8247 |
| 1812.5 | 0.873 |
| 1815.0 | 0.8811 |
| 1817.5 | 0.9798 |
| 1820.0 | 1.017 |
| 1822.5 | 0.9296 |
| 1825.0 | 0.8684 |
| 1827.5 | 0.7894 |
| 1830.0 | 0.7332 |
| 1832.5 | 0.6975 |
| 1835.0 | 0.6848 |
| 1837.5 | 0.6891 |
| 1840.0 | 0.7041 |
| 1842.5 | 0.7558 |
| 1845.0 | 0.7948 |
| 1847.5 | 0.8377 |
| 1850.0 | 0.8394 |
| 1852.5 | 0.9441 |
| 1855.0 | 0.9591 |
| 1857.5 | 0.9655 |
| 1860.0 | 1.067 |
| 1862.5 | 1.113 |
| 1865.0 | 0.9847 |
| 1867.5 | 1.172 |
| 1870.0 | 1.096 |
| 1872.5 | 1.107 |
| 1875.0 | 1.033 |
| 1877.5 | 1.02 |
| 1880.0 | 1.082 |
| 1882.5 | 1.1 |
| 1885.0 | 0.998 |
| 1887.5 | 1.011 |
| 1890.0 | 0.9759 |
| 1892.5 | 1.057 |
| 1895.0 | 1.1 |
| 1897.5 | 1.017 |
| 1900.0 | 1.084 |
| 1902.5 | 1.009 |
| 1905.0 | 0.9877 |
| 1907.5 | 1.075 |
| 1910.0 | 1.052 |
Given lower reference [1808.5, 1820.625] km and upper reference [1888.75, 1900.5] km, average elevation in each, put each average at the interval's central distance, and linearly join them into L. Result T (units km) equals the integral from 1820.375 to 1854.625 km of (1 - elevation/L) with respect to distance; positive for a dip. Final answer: 5.3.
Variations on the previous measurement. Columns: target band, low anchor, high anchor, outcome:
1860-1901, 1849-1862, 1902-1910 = -2.56 km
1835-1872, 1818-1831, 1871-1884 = 2.52 km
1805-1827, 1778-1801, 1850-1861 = 2.10 km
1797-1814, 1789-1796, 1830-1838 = 0.58 km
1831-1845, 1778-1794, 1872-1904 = 4.26 km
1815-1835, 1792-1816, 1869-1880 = 2.40 km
